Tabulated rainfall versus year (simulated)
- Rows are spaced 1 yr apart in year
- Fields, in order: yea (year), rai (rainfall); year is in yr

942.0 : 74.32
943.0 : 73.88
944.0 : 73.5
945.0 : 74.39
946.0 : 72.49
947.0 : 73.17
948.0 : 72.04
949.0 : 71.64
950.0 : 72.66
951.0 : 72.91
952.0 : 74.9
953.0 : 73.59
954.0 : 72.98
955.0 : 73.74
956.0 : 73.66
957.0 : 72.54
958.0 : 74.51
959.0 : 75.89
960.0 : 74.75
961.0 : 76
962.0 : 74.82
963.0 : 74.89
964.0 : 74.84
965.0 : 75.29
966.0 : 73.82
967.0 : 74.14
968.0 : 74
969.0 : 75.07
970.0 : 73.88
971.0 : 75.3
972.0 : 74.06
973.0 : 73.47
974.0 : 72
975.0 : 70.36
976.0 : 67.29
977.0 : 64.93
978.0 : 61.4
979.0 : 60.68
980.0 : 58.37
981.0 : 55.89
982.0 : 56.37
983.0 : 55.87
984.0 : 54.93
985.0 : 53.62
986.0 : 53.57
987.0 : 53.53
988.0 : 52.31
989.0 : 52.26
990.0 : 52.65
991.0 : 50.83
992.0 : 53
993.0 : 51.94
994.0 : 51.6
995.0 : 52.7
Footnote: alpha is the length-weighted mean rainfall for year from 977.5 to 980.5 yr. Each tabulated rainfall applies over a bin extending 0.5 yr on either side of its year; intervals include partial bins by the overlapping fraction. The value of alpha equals 60.1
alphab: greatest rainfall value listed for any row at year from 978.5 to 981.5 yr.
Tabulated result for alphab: 60.68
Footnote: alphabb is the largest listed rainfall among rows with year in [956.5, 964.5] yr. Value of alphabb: 76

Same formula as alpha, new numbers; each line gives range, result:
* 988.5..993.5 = 52.1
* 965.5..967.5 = 74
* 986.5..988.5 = 52.9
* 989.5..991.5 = 51.7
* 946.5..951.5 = 72.5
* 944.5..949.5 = 72.7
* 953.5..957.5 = 73.2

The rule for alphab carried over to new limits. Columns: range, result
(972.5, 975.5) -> 73.47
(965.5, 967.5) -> 74.14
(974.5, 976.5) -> 70.36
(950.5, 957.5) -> 74.9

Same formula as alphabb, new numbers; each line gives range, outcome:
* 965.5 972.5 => 75.3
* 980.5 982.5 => 56.37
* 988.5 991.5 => 52.65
